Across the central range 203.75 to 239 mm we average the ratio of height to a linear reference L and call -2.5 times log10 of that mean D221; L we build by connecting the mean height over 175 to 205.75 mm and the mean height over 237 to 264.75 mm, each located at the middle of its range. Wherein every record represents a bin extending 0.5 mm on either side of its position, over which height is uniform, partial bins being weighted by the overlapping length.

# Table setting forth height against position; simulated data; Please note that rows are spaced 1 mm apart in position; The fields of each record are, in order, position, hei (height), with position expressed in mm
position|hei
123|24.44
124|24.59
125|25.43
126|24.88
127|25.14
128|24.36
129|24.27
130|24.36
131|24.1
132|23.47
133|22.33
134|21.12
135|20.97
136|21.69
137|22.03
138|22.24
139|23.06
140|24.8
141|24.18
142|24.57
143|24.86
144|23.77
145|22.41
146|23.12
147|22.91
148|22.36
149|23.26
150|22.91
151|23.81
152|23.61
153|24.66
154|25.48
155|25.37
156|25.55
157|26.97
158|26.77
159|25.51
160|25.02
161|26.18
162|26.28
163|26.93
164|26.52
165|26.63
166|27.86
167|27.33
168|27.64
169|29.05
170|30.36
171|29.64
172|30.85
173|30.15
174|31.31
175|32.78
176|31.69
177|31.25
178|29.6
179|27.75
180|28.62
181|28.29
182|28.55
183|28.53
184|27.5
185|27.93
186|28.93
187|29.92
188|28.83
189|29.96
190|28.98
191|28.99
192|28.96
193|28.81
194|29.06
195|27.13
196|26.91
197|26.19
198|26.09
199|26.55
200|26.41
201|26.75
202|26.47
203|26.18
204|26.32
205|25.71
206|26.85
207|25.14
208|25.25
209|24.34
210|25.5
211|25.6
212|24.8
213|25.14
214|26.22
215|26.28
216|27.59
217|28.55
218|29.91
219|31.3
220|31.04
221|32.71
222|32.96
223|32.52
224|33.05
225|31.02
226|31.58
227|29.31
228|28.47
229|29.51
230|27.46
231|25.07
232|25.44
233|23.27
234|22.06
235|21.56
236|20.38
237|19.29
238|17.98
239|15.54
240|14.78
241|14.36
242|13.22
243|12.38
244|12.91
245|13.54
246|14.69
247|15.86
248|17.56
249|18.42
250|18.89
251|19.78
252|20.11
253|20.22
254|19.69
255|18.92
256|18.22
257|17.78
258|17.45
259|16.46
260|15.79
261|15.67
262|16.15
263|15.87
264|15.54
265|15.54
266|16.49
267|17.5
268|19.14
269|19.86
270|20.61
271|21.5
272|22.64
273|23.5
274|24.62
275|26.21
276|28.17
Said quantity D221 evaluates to -0.20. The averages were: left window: 28.2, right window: 16.6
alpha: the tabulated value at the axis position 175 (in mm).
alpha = 32.78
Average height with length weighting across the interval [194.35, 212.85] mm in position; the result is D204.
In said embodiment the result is 26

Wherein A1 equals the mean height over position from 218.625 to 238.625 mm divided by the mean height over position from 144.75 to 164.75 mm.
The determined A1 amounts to 1.10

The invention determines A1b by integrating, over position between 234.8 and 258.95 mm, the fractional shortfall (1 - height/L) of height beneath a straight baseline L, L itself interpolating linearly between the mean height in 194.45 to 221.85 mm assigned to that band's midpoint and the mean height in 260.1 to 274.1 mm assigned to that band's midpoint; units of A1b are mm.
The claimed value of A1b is 4.8 mm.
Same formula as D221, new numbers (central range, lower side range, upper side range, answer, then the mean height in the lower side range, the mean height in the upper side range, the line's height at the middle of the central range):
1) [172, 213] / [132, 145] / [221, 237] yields -0.09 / 23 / 27.5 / 25.7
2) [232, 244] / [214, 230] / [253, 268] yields 0.36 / 30.2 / 17.1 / 24.7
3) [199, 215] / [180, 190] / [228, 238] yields 0.03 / 28.7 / 23.7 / 26.4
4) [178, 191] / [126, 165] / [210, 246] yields -0.18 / 24.2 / 24.4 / 24.3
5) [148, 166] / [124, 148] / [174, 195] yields 0.03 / 23.5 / 29.2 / 26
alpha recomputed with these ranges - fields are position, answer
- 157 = 26.97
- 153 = 24.66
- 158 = 26.77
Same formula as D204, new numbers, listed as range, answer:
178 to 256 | 24.9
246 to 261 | 18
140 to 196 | 27.2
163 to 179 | 29.4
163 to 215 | 27.9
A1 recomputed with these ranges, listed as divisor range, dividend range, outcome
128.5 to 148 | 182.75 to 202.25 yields 1.21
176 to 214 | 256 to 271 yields 0.63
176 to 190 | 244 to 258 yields 0.61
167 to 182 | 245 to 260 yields 0.60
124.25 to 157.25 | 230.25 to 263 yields 0.76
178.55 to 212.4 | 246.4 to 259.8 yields 0.67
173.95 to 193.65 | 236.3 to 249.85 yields 0.53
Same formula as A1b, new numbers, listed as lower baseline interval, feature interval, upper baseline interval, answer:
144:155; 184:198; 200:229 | -1.0 mm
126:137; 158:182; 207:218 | -3.9 mm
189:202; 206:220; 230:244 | -1.7 mm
